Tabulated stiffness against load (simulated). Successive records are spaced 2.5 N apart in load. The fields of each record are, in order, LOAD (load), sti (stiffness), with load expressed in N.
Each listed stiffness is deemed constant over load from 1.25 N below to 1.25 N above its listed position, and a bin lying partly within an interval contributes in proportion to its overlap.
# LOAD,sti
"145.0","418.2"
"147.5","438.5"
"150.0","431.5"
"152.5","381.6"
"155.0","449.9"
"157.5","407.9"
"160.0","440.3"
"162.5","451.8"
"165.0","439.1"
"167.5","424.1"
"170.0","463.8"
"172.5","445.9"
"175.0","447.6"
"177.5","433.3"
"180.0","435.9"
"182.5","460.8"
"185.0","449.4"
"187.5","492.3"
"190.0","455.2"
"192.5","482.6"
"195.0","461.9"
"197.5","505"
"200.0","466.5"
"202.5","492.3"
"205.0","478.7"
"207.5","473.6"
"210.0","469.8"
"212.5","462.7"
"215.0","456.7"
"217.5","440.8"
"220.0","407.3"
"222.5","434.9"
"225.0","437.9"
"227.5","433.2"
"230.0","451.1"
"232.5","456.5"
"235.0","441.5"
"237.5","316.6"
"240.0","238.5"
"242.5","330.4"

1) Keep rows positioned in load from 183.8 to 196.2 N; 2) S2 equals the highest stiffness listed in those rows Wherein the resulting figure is 492.3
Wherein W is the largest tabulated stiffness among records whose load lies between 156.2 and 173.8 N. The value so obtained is 463.8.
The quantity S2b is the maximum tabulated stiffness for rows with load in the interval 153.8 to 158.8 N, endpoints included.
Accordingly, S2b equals 449.9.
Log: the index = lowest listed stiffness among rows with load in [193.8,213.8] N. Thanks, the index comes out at 461.9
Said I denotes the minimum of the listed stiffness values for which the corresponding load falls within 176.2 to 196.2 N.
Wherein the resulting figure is 433.3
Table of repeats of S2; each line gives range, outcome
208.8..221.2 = 469.8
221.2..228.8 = 437.9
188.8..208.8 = 505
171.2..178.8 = 447.6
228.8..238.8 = 456.5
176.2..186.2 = 460.8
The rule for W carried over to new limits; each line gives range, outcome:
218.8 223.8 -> 434.9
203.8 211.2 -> 478.7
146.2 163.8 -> 451.8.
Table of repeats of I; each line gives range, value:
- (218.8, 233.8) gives 407.3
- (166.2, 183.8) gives 424.1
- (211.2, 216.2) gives 456.7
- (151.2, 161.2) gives 381.6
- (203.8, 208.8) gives 473.6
